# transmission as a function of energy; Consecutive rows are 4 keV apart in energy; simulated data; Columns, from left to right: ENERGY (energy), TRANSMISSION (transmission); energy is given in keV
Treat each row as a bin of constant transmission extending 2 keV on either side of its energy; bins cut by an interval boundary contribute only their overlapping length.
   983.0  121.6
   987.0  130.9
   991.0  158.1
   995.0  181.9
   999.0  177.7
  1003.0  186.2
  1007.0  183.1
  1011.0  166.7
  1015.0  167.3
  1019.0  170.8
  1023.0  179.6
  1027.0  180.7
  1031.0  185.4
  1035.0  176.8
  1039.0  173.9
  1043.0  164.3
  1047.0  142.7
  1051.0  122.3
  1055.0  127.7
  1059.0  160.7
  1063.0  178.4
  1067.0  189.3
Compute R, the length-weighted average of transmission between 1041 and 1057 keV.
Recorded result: 139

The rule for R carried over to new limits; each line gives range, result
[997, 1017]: 176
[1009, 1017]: 167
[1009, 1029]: 173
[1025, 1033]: 183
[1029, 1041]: 179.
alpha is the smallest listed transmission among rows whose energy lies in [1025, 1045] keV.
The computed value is 164.3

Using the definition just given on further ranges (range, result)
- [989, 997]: 158.1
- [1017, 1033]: 170.8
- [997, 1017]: 166.7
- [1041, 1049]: 142.7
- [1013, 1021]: 167.3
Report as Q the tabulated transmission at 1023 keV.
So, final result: 179.6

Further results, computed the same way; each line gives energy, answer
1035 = 176.8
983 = 121.6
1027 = 180.7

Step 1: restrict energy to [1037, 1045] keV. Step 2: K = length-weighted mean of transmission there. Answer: 169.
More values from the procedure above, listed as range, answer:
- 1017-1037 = 179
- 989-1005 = 176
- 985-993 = 144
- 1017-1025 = 175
